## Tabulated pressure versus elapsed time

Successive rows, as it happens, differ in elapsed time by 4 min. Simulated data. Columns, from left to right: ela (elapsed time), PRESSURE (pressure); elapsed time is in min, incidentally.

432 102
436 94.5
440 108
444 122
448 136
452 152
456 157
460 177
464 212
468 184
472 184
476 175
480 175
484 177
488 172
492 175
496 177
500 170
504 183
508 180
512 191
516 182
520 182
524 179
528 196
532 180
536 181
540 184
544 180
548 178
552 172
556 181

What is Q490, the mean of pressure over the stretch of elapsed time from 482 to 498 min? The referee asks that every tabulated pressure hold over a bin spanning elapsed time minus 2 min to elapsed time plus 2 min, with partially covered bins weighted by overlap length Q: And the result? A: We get 175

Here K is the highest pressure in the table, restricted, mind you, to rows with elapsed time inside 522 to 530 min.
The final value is 196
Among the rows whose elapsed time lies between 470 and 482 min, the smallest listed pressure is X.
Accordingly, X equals 175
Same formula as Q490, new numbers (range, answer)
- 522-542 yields 184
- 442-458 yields 142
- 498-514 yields 181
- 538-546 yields 182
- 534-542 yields 182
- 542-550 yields 179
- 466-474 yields 184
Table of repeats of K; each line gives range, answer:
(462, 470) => 212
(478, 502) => 177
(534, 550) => 184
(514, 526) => 182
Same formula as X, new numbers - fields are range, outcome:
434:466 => 94.5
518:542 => 179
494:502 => 170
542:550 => 178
